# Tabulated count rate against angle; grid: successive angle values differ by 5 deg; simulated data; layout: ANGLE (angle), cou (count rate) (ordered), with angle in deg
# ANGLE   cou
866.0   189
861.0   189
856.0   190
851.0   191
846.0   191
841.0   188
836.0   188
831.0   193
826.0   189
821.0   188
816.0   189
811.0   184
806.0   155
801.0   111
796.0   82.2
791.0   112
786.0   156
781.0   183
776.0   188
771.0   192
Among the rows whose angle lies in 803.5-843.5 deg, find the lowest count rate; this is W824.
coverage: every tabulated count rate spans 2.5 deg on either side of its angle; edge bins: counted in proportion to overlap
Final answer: 155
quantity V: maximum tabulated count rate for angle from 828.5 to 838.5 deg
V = 193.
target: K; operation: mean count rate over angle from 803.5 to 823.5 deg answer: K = 179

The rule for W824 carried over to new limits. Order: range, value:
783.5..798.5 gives 82.2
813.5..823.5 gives 188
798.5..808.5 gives 111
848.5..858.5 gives 190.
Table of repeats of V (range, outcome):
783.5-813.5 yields 184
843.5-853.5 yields 191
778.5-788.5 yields 183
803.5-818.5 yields 189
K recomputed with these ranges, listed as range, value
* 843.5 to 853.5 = 191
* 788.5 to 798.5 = 97.1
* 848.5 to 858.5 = 190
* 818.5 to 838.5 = 190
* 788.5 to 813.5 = 129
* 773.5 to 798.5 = 144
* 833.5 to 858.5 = 190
